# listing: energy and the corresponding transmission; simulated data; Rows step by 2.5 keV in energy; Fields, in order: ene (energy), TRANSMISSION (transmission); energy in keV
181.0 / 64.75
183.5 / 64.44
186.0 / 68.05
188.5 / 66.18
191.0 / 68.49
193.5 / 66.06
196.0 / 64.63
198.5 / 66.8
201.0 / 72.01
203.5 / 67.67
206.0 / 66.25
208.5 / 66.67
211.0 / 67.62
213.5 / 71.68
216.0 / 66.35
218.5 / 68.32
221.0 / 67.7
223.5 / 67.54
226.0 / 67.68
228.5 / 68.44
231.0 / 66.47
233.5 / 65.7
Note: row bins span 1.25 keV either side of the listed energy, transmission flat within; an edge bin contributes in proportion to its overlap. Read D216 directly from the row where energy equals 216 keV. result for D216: 66.35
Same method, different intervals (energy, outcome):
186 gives 68.05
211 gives 67.62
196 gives 64.63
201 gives 72.01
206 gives 66.25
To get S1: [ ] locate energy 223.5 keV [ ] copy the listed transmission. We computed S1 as 67.54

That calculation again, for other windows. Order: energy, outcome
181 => 64.75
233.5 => 65.7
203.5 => 67.67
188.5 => 66.18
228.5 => 68.44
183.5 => 64.44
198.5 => 66.8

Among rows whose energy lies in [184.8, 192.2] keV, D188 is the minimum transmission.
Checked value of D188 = 66.18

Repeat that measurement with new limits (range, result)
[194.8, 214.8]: 64.63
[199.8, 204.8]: 67.67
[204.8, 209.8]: 66.25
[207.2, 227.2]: 66.35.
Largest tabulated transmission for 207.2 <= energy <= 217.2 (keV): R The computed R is 71.68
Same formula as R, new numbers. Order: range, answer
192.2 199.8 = 66.8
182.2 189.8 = 68.05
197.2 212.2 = 72.01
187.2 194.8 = 68.49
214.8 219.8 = 68.32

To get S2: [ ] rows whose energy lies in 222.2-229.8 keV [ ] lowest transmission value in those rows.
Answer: 67.54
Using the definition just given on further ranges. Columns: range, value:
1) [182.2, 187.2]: 64.44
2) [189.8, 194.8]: 66.06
